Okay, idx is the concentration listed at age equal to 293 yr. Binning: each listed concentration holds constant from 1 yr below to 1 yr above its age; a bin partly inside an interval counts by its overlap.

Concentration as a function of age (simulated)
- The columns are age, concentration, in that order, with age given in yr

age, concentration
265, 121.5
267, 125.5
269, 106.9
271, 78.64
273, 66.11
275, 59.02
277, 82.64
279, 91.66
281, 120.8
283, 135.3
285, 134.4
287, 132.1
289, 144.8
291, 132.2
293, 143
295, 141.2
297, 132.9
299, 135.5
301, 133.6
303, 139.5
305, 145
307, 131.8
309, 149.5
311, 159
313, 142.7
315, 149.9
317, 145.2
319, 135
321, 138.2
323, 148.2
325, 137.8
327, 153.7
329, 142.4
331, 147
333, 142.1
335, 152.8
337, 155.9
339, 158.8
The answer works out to 143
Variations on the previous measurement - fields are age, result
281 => 120.8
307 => 131.8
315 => 149.9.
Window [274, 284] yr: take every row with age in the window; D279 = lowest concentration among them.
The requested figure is 59.02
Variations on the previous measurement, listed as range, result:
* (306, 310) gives 131.8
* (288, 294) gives 132.2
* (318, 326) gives 135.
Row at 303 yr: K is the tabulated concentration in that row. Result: 139.5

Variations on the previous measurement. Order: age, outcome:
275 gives 59.02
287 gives 132.1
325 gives 137.8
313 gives 142.7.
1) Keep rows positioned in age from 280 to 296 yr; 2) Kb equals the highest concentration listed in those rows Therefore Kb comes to 144.8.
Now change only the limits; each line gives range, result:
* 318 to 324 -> 148.2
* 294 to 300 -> 141.2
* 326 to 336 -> 153.7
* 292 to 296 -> 143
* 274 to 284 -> 135.3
